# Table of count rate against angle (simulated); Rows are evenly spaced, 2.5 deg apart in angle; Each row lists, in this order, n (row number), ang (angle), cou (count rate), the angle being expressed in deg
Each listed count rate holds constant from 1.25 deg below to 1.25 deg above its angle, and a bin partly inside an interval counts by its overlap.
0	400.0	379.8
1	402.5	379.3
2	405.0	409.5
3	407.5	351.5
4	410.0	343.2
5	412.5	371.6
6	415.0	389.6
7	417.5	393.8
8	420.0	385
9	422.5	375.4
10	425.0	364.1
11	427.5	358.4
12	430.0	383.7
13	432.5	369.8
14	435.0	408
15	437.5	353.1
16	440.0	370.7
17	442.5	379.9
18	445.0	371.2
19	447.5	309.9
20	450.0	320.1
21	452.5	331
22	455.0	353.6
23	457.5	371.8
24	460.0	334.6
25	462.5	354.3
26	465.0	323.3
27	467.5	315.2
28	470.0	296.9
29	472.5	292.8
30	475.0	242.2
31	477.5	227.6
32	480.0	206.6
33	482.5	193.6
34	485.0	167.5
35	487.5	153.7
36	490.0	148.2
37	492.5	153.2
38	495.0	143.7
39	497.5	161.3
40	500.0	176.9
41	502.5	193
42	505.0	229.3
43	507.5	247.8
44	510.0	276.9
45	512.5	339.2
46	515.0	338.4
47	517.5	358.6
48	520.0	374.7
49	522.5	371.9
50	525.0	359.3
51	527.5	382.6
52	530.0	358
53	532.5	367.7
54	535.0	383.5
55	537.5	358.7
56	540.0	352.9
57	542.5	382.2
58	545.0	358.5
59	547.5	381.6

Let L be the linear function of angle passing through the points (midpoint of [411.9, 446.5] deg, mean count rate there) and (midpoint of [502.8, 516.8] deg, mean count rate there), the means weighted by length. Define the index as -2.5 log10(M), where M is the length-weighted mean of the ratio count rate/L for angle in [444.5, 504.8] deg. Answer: 0.278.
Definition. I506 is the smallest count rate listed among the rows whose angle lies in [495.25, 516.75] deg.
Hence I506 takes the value 161.3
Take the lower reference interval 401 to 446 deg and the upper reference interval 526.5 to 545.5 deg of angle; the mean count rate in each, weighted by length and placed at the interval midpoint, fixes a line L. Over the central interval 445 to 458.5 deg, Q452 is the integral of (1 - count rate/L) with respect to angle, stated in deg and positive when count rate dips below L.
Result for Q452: 1.2 deg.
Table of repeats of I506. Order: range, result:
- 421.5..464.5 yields 309.9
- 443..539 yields 143.7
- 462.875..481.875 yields 206.6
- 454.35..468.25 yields 315.2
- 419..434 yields 358.4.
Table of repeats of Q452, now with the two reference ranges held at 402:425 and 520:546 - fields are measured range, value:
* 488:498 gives 5.9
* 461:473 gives 1.8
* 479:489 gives 5.2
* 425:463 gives 1.7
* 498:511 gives 5.3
